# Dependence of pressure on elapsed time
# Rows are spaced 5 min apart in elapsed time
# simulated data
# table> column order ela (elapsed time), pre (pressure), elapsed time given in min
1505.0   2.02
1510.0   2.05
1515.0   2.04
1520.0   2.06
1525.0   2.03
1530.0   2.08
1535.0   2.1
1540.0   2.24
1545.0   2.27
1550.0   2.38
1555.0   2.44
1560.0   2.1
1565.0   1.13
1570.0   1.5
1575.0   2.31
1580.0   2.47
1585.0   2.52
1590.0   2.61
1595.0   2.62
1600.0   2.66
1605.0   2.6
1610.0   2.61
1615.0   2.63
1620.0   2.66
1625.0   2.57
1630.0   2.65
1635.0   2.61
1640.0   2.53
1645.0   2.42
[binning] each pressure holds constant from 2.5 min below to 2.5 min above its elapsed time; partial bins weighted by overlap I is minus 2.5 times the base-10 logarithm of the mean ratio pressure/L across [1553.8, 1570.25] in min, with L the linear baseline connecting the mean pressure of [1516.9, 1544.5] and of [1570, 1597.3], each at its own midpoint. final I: 0.27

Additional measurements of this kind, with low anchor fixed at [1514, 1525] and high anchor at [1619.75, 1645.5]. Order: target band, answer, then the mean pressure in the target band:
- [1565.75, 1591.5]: 0.07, 2.19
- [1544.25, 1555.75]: -0.08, 2.37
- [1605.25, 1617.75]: -0.06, 2.62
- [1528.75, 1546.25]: -0.02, 2.17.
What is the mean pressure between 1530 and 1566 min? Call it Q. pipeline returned 2.13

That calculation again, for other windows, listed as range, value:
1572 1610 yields 2.53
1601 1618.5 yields 2.62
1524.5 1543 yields 2.13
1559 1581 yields 1.85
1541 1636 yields 2.38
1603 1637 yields 2.62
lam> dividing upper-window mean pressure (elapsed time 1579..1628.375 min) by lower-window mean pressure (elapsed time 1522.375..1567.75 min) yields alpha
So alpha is 1.2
